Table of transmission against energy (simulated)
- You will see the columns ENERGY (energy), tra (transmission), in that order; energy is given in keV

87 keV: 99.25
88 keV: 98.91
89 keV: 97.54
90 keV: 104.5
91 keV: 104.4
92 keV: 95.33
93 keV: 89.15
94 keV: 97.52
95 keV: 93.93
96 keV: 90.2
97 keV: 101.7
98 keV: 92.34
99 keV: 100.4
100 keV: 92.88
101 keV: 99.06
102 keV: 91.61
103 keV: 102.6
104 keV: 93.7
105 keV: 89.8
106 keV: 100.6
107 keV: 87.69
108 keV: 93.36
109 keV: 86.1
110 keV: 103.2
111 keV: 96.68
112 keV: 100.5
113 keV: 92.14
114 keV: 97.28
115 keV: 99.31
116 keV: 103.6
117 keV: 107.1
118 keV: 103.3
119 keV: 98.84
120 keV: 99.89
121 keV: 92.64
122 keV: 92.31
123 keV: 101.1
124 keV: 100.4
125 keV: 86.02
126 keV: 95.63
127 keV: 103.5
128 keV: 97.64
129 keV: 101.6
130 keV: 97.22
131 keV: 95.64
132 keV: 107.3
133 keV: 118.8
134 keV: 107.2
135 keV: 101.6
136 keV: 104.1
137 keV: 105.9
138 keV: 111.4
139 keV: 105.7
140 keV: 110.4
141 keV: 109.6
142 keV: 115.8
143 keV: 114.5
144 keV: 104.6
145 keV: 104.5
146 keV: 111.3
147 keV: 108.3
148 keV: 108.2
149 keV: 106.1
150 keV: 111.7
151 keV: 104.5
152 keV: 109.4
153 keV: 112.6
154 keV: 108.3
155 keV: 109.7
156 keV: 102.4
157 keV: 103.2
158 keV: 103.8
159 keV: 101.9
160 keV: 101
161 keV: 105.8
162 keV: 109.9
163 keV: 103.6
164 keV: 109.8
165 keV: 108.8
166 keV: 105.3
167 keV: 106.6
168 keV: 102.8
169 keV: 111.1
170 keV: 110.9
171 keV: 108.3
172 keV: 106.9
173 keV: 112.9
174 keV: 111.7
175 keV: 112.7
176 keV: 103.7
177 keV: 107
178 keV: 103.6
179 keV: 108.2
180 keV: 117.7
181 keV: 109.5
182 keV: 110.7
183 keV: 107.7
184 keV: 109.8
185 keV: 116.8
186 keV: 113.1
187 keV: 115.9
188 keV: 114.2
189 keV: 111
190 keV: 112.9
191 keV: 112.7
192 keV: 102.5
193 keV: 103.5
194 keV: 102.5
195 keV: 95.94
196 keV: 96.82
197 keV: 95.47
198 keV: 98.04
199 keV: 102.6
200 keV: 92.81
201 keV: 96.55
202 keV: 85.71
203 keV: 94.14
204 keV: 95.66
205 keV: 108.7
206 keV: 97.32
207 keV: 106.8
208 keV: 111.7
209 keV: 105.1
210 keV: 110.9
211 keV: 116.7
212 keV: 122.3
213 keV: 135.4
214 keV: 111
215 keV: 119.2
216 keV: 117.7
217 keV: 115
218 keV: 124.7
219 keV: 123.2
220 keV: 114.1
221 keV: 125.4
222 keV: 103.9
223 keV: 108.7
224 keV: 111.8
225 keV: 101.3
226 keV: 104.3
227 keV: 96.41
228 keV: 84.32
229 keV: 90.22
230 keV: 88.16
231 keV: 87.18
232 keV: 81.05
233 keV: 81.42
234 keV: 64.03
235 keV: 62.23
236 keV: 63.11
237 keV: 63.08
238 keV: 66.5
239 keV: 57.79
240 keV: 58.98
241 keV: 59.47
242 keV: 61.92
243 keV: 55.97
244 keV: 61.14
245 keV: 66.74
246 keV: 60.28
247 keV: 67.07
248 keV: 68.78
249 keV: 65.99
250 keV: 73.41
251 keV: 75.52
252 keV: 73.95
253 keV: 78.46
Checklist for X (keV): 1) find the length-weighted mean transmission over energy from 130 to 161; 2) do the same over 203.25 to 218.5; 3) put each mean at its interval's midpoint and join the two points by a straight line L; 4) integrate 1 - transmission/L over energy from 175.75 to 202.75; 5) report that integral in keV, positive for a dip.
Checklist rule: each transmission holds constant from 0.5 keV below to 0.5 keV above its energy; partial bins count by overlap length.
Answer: 1.4 keV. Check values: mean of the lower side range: 107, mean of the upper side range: 113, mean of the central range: 105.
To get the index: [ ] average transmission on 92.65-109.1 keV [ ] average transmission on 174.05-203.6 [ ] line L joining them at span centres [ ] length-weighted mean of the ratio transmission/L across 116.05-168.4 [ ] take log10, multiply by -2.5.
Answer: -0.05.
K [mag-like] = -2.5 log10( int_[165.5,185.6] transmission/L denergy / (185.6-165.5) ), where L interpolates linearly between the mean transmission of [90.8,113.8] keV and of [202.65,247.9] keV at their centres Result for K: -0.17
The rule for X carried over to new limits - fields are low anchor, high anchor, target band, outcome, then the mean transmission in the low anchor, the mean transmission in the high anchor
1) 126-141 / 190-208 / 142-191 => -3.09 keV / 105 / 100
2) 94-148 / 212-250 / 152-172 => -2.31 keV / 100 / 87.5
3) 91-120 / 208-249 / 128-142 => -1.59 keV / 96.6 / 90.4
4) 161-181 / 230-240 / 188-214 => -4.28 keV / 108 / 70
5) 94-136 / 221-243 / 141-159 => -2.91 keV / 98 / 81.2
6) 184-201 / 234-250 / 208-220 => -4.30 keV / 105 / 63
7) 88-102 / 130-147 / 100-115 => 0.68 keV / 96.7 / 108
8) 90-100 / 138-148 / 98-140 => 1.52 keV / 96.4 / 109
